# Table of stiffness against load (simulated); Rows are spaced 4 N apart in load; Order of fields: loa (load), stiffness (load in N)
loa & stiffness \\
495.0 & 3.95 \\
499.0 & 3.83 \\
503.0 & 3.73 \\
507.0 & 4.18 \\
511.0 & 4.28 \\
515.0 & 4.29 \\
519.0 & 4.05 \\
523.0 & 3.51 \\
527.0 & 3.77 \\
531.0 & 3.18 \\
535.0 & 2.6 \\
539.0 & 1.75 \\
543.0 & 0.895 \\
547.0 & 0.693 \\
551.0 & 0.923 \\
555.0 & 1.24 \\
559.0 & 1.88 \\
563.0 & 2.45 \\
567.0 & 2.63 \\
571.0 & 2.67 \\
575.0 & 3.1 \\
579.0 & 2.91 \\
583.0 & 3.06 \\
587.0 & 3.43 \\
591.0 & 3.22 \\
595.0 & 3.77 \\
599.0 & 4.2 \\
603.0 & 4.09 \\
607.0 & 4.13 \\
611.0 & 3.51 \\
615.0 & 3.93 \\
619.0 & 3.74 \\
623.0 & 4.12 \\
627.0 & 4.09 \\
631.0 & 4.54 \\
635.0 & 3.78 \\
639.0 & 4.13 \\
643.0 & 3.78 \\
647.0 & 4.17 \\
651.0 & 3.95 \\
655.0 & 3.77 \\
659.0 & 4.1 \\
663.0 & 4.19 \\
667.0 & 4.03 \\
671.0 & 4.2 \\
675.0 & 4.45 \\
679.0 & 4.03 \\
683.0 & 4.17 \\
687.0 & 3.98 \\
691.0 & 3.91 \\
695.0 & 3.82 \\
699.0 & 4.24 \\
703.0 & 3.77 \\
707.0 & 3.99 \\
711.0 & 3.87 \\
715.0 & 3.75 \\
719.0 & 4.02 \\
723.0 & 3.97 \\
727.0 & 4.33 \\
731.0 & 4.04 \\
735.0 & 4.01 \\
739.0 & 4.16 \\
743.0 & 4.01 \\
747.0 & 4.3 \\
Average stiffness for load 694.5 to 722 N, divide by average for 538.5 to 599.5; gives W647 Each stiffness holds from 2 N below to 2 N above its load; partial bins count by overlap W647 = 1.64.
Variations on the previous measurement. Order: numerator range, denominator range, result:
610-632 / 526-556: 2.17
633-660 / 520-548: 1.60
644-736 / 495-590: 1.41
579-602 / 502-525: 0.87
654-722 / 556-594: 1.44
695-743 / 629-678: 0.98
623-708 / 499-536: 1.08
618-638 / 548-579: 1.91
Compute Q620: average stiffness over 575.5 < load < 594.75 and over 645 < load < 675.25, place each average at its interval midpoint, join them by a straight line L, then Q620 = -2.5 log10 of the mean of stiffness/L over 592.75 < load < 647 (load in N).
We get -0.11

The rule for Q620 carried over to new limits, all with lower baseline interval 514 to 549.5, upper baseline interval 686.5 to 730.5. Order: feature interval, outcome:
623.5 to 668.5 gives -0.16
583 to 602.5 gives -0.16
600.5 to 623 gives -0.20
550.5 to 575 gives 0.35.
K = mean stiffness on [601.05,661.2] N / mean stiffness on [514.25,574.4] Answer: 1.65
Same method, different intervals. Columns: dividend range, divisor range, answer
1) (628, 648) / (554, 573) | 1.83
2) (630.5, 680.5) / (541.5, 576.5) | 2.23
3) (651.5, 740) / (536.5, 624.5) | 1.43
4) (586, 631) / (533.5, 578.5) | 2.02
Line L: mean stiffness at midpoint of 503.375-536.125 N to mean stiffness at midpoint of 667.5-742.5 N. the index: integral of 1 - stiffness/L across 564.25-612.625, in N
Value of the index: 6.1 N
